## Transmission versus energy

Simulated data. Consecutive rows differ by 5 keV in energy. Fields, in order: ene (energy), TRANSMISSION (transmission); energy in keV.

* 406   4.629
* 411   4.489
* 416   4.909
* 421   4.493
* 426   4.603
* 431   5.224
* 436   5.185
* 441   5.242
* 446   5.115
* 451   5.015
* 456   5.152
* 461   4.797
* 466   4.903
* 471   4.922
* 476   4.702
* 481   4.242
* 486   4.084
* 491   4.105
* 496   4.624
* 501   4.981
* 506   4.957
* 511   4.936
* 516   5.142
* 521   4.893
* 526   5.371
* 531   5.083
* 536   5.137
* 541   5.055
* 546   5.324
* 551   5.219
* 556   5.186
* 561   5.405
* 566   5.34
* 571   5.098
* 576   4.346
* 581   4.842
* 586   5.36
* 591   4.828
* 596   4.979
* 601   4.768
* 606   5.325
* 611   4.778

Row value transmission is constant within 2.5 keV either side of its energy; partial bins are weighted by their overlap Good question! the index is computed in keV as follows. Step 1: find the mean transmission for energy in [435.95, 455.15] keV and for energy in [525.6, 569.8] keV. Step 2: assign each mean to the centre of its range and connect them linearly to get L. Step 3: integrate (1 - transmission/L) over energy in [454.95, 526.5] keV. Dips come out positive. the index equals 5.7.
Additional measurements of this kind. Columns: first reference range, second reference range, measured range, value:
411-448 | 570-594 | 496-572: -3.5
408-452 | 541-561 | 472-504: 3.7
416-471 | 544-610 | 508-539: -0.4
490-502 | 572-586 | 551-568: -2.0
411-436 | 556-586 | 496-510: 0.1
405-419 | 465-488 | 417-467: -3.8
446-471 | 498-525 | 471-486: 1.5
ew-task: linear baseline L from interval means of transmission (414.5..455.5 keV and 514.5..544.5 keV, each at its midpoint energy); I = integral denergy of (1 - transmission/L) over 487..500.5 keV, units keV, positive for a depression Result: 1.7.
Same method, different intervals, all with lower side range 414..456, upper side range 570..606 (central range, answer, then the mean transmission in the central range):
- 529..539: -0.3 keV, 5.11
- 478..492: 2.2 keV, 4.17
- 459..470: 0.2 keV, 4.86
